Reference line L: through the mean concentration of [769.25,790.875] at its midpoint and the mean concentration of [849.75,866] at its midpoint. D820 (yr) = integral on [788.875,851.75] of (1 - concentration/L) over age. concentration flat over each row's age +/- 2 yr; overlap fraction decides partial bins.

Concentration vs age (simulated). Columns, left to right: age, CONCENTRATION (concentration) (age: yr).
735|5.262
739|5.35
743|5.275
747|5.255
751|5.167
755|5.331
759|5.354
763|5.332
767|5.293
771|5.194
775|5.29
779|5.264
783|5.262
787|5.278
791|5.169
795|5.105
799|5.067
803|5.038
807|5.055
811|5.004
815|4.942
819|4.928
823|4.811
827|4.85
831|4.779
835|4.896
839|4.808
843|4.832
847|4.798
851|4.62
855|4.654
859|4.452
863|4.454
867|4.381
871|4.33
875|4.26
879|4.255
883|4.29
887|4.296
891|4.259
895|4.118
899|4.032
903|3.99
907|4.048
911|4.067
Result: -0.63 yr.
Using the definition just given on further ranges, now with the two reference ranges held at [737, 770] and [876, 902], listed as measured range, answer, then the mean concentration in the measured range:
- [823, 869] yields -1.4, 4.69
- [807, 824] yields -0.5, 4.94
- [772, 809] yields -1.3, 5.17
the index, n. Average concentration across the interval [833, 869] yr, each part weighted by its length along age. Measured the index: 4.66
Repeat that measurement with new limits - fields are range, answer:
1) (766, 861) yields 4.97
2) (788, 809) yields 5.1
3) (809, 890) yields 4.63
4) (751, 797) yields 5.26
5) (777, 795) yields 5.23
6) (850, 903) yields 4.32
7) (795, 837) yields 4.95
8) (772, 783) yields 5.27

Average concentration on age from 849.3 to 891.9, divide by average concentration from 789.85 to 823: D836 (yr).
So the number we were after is 0.9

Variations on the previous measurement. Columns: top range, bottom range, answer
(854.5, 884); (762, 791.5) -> 0.83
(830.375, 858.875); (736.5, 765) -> 0.90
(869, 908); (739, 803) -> 0.80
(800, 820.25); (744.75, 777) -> 0.95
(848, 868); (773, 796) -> 0.87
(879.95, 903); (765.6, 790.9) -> 0.80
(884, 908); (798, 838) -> 0.84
